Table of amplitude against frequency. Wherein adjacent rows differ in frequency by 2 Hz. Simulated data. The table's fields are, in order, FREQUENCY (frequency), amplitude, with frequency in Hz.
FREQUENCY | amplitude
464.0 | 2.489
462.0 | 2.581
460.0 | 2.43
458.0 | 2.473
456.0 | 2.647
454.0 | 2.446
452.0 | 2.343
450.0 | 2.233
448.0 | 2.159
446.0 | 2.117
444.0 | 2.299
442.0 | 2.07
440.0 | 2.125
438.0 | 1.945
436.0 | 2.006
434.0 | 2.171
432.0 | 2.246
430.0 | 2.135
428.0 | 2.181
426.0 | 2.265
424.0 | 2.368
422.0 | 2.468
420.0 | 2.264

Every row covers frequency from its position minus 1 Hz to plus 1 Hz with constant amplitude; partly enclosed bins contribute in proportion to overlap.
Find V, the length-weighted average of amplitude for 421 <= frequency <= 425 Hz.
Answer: 2.42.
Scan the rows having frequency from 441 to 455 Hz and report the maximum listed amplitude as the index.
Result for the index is 2.446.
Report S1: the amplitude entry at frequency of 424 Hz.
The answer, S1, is 2.368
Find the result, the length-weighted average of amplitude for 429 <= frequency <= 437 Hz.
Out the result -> 2.14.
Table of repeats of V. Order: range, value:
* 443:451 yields 2.2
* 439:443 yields 2.1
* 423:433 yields 2.24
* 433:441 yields 2.06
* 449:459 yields 2.43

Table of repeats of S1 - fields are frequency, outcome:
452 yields 2.343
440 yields 2.125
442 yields 2.07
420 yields 2.264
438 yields 1.945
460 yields 2.43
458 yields 2.473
